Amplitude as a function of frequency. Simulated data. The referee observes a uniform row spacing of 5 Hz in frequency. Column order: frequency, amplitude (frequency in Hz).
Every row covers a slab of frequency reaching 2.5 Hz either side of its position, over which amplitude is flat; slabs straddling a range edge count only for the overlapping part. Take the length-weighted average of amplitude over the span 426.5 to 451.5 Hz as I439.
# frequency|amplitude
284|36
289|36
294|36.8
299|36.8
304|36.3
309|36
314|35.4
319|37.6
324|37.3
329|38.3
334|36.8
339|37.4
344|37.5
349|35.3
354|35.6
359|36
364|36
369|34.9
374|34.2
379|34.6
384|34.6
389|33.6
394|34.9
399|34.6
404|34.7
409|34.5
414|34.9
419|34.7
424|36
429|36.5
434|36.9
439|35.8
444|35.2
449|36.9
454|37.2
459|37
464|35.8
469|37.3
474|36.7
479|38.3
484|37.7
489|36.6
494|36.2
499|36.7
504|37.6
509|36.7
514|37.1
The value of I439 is 36.3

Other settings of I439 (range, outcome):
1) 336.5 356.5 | 36.5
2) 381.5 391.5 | 34.1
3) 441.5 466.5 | 36.4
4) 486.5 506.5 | 36.8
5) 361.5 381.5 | 34.9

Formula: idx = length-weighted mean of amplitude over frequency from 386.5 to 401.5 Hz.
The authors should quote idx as 34.4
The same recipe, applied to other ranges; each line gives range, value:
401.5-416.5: 34.7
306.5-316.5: 35.7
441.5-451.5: 36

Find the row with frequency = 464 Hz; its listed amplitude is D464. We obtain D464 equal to 35.8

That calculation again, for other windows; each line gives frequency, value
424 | 36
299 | 36.8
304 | 36.3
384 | 34.6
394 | 34.9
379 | 34.6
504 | 37.6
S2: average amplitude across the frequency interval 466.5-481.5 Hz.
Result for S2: 37.4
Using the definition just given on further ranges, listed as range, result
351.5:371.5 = 35.6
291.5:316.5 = 36.3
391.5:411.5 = 34.7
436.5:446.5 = 35.5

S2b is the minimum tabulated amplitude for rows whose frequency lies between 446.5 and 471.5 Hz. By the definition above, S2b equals 35.8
